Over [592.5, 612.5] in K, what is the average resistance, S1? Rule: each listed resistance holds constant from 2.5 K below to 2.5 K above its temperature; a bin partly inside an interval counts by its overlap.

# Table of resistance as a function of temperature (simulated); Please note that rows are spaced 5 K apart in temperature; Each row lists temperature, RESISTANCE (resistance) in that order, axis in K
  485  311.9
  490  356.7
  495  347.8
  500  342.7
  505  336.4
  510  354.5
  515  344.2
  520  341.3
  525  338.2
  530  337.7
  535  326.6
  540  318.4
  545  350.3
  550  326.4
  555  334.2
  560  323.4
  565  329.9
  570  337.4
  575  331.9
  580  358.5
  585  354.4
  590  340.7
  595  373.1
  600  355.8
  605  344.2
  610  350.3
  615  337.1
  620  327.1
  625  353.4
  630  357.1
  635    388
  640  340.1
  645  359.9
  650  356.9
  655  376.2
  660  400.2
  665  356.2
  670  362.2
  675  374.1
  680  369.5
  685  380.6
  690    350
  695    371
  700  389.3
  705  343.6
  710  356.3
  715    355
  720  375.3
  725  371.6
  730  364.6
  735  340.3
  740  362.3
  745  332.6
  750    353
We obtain 356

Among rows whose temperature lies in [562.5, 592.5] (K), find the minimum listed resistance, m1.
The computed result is 329.9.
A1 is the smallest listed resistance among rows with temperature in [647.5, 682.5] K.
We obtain 356.2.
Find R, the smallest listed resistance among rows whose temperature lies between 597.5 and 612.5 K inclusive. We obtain 344.2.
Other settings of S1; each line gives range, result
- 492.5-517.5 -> 345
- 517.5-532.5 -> 339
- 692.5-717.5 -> 363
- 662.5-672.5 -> 359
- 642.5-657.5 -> 364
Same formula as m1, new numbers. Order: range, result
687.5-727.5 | 343.6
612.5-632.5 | 327.1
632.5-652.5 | 340.1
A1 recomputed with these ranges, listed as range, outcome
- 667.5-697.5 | 350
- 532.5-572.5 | 318.4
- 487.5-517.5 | 336.4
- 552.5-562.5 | 323.4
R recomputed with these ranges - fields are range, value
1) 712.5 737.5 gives 340.3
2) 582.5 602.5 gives 340.7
